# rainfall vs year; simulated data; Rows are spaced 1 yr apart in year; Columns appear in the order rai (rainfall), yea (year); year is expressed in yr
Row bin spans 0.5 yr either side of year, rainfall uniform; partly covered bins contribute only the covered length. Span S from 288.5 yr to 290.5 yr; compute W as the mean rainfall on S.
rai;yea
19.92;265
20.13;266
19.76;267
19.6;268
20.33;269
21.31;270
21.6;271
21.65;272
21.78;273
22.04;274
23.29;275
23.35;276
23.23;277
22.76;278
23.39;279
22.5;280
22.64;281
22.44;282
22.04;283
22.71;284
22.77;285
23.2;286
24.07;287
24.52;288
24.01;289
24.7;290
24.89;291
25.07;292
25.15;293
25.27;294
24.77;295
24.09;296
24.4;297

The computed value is 24.4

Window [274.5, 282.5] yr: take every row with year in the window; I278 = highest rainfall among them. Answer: 23.39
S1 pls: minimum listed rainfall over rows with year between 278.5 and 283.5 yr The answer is 22.04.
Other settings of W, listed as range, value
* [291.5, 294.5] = 25.2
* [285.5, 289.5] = 24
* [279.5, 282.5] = 22.5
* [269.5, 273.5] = 21.6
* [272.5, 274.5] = 21.9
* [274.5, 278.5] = 23.2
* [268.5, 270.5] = 20.8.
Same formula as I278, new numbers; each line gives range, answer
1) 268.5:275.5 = 23.29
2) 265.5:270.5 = 21.31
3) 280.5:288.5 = 24.52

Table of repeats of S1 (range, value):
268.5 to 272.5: 20.33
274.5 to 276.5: 23.29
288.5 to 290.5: 24.01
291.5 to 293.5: 25.07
